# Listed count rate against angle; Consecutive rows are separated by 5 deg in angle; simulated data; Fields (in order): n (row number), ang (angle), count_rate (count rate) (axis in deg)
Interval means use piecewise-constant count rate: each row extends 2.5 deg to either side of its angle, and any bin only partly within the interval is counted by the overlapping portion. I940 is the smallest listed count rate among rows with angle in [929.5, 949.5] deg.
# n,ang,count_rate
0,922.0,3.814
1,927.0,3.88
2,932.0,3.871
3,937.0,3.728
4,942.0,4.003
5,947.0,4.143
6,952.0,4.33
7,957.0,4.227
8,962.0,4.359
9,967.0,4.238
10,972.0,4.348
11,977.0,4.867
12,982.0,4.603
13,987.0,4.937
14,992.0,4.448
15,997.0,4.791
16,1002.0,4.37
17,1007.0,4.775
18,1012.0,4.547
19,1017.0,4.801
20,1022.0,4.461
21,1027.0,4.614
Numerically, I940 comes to 3.728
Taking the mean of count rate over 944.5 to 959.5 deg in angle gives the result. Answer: 4.23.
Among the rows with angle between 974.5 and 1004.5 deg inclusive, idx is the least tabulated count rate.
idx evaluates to 4.37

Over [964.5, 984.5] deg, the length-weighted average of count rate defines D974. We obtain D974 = 4.51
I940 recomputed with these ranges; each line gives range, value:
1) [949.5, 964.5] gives 4.227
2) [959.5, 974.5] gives 4.238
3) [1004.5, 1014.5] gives 4.547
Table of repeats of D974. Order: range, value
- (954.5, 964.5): 4.29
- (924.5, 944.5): 3.87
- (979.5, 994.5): 4.66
